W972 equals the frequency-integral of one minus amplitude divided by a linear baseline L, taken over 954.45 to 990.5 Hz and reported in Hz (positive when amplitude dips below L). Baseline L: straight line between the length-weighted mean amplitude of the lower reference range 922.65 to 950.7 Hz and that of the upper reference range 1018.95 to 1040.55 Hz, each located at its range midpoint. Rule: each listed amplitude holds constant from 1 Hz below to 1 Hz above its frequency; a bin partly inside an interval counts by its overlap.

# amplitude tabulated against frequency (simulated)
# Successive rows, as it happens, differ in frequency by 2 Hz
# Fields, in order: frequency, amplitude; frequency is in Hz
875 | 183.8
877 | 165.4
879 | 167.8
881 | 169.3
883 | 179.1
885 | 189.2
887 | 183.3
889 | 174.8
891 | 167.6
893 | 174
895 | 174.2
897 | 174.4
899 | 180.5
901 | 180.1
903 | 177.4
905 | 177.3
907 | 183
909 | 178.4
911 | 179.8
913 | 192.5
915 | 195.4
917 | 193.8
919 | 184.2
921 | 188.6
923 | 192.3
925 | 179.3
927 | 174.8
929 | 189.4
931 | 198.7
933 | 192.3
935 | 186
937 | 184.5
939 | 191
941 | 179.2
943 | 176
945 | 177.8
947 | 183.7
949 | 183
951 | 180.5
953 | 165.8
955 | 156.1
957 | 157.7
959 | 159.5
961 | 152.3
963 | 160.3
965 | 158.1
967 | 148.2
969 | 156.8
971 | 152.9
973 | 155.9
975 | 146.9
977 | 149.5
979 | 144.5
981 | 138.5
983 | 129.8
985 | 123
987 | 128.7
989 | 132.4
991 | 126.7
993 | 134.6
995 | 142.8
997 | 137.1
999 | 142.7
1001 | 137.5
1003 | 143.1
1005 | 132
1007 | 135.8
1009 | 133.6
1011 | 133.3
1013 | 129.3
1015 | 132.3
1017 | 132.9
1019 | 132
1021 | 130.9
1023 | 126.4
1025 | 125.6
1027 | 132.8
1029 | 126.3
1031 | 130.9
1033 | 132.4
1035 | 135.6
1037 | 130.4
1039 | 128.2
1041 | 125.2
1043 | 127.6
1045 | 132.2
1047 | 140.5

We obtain 3.7 Hz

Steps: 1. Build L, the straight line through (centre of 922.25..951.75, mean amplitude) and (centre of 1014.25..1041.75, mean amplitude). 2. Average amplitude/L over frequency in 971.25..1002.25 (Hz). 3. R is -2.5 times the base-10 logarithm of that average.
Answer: 0.12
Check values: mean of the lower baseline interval 185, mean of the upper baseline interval 130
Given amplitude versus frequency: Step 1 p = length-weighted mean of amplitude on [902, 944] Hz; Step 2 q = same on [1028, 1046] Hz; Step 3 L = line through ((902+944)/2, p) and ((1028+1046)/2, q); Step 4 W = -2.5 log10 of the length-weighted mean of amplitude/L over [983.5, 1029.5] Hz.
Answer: 0.09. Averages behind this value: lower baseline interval 185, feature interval 133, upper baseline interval 130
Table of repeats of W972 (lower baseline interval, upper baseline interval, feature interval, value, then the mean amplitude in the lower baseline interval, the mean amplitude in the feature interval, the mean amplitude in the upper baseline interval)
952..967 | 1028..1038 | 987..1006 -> 1.08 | 158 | 136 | 131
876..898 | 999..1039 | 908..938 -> -4.49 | 174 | 187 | 132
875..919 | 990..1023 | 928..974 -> -4.13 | 179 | 172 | 135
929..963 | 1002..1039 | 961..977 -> 0.88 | 176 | 154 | 132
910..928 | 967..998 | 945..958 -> -0.68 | 187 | 172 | 140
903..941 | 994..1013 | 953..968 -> 0.59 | 186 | 157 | 137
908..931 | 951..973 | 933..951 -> -1.22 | 187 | 183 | 158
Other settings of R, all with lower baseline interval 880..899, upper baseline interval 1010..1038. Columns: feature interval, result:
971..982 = -0.005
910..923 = -0.135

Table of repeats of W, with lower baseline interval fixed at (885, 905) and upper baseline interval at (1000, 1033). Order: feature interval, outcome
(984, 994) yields 0.11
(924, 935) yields -0.14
